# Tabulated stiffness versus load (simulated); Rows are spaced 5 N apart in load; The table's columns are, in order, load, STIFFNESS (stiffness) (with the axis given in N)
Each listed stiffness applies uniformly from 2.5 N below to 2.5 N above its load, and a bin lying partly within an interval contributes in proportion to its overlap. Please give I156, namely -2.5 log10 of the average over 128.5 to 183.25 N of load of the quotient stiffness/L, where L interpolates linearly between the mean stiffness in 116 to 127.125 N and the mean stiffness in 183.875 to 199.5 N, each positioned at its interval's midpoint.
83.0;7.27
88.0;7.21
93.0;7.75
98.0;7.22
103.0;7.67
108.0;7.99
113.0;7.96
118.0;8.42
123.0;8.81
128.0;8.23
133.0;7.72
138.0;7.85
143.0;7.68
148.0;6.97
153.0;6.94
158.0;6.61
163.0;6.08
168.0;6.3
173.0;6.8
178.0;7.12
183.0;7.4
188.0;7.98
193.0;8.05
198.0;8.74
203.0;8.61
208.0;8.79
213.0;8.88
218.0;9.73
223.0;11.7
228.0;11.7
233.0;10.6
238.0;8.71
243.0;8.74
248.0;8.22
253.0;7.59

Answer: 0.18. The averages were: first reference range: 8.57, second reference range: 8.14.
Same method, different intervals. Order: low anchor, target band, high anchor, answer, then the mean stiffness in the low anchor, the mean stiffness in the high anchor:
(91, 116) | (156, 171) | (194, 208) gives 0.291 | 7.73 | 8.63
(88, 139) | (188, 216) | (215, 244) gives 0.134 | 7.93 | 10.2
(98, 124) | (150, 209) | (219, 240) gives 0.278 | 8.04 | 10.7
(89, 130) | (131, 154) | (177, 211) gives 0.082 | 7.97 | 8.15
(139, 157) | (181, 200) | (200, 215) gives 0.037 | 7.2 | 8.76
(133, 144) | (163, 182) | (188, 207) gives 0.212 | 7.77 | 8.43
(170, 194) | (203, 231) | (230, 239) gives -0.104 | 7.41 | 9.93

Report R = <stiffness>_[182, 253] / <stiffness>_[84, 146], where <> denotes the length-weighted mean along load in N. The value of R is 1.16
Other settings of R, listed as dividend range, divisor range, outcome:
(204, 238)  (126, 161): 1.36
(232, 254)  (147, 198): 1.23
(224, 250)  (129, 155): 1.30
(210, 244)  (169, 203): 1.31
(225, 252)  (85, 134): 1.21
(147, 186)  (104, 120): 0.84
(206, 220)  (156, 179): 1.39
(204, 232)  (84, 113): 1.33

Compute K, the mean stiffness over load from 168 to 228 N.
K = 8.57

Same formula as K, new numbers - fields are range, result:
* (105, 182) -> 7.43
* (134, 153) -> 7.44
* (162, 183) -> 6.71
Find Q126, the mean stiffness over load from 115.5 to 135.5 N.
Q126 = 8.29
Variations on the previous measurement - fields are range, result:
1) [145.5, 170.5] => 6.58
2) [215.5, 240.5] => 10.5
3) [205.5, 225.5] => 9.78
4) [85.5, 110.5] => 7.57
